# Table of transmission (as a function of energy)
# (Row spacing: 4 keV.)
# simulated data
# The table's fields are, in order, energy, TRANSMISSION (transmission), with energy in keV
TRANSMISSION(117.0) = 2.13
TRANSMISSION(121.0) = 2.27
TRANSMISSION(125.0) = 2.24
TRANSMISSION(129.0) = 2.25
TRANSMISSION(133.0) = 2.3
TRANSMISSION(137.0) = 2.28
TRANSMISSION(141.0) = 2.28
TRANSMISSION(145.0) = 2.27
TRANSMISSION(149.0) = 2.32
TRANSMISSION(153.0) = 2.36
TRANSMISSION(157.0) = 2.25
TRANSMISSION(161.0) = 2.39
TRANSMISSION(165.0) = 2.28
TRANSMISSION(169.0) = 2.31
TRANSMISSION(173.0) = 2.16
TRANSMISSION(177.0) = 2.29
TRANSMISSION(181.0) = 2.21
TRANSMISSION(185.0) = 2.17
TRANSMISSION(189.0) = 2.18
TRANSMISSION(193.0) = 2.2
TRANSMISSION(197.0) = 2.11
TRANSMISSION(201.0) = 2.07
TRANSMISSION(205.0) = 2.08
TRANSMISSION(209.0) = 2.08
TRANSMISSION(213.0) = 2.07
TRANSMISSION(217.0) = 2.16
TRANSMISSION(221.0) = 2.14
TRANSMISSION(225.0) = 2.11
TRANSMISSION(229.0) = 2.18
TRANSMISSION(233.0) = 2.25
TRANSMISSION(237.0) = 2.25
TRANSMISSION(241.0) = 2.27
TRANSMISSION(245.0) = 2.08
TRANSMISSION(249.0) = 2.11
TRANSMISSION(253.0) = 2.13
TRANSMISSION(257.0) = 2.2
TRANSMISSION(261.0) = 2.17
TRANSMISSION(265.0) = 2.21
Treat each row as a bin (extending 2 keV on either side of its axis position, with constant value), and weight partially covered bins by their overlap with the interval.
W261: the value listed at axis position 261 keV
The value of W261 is 2.17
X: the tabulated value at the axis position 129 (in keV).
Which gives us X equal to 2.25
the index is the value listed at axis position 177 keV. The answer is 2.29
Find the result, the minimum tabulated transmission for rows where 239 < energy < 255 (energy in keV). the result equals 2.08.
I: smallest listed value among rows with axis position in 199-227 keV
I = 2.07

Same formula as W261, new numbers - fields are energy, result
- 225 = 2.11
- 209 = 2.08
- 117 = 2.13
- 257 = 2.2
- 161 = 2.39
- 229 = 2.18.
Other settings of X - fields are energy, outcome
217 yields 2.16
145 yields 2.27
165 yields 2.28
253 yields 2.13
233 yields 2.25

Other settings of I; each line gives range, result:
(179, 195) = 2.17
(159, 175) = 2.16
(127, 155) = 2.25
